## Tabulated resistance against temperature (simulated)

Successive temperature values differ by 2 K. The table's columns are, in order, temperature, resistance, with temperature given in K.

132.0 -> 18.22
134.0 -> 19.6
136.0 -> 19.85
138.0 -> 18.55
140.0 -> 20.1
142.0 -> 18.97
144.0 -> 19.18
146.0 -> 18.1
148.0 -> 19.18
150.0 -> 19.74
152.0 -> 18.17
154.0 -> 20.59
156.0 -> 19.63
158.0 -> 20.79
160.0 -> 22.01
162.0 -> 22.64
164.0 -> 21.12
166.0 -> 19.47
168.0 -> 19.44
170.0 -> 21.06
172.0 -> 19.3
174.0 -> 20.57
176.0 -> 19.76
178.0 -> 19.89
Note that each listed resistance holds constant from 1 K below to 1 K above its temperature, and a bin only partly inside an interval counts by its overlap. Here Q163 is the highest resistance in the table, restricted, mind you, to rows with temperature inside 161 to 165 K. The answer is 22.64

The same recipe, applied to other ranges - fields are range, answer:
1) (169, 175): 21.06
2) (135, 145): 20.1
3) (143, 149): 19.18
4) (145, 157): 20.59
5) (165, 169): 19.47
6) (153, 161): 22.01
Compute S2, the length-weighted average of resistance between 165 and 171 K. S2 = 20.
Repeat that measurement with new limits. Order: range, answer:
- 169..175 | 20.3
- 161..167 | 21.1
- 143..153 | 18.9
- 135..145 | 19.3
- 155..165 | 21.2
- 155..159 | 20.2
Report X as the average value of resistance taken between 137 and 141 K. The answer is 19.3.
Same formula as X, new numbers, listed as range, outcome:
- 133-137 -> 19.7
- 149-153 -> 19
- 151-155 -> 19.4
